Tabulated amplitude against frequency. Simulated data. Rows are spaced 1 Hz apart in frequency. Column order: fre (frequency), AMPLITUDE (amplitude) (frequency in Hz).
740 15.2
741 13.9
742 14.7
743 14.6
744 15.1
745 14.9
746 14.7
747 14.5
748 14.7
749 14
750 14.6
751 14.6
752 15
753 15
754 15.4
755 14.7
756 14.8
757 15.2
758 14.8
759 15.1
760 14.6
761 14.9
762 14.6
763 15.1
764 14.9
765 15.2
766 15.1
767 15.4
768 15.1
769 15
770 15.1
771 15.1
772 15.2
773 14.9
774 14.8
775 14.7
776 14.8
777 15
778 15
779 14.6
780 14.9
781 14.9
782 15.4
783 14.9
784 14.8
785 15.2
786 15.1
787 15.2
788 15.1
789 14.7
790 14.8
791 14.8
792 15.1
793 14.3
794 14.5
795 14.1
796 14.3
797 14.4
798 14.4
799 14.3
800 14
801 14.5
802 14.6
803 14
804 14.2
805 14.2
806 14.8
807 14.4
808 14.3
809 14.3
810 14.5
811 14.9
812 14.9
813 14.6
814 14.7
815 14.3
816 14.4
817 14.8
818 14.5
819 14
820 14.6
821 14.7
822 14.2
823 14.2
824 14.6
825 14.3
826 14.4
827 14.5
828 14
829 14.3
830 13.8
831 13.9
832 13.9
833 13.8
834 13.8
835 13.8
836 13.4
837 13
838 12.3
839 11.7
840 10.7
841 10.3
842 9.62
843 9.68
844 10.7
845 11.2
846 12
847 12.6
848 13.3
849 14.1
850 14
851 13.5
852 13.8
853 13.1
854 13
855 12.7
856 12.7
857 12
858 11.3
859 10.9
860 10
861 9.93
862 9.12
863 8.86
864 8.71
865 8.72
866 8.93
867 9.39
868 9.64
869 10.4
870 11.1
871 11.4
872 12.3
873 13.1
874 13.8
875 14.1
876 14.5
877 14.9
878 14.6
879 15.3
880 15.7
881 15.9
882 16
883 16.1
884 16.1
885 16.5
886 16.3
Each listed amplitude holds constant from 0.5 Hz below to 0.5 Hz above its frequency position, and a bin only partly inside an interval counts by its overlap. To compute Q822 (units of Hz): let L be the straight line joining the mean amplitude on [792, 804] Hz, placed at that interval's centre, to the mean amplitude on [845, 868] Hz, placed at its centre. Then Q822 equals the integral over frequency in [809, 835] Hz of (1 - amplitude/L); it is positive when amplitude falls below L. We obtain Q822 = -2.4 Hz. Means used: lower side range 14.3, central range 14.3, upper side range 11.4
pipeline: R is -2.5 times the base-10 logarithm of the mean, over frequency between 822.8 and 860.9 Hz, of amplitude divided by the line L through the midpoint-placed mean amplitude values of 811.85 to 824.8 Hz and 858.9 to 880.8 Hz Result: 0.041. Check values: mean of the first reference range 14.5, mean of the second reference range 11.7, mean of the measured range 12.7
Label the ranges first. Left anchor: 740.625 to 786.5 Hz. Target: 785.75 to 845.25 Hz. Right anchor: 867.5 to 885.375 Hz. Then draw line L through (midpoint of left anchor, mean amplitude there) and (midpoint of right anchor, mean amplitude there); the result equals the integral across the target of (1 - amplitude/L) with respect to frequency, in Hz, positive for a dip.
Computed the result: 2.3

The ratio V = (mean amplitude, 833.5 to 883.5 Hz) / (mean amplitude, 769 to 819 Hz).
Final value 0.8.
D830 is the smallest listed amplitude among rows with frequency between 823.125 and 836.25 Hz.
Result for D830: 13.4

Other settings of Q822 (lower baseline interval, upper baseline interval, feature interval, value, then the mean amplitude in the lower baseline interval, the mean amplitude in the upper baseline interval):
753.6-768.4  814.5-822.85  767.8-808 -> 0.02 Hz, 15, 14.4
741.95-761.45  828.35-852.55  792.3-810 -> -0.97 Hz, 14.8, 12.6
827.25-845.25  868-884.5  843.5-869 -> 3.54 Hz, 12.5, 13.9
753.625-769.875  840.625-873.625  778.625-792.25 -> -0.87 Hz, 15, 11.3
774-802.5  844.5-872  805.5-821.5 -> -1.22 Hz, 14.7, 11.4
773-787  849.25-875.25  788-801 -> -0.17 Hz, 14.9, 11.4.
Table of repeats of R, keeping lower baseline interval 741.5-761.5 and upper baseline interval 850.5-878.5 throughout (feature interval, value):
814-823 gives -0.12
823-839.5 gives -0.09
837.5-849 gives 0.08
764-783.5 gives -0.06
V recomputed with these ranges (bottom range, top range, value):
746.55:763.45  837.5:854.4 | 0.82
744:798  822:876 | 0.82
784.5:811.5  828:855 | 0.87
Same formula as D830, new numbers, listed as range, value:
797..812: 14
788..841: 10.3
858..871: 8.71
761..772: 14.6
